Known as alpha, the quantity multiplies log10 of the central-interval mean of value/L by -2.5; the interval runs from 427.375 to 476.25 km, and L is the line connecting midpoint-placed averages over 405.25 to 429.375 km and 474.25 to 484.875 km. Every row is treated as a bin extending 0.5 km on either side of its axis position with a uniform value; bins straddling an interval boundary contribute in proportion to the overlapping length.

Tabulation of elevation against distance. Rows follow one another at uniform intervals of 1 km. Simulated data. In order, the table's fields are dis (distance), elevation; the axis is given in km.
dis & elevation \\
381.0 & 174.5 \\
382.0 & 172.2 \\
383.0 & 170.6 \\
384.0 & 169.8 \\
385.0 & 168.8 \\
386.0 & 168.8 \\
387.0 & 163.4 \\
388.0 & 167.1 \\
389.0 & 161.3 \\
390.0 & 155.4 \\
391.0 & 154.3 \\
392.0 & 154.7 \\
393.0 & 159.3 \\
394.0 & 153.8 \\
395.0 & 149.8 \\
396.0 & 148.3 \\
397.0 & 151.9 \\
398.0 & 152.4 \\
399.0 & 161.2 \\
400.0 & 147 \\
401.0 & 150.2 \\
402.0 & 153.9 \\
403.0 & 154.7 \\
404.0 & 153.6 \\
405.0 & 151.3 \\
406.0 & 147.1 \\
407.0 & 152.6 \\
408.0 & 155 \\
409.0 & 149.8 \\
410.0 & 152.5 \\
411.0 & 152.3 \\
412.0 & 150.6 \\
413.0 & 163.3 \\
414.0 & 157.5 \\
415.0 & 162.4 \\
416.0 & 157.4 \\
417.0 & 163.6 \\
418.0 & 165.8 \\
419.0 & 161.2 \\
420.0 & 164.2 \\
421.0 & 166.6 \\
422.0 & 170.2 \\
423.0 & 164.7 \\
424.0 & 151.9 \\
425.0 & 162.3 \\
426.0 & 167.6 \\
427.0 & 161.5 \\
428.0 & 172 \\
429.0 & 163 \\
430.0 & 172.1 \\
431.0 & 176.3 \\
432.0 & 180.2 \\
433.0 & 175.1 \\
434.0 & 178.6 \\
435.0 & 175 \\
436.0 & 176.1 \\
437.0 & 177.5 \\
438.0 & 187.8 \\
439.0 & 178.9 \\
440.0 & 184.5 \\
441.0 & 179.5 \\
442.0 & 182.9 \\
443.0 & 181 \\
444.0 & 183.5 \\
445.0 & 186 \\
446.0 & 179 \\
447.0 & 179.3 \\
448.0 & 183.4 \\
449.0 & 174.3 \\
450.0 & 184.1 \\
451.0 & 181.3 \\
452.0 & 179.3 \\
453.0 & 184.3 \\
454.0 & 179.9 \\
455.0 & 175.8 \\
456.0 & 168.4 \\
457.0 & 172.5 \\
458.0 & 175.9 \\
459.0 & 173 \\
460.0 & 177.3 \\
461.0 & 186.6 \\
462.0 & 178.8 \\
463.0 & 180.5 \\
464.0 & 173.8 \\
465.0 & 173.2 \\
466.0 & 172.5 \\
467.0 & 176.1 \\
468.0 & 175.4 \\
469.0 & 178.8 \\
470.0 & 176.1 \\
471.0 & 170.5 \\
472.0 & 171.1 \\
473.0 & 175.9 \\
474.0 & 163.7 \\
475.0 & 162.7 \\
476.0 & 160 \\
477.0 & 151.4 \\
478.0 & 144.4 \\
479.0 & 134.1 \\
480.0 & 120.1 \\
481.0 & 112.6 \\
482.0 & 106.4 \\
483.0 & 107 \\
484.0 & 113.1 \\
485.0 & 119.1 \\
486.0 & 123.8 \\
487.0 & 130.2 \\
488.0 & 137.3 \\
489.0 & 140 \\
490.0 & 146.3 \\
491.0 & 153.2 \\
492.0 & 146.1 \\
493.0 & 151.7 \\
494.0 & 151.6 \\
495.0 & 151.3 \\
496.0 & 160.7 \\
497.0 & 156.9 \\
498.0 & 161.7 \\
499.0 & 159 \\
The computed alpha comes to -0.22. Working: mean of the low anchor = 160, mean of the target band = 177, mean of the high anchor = 132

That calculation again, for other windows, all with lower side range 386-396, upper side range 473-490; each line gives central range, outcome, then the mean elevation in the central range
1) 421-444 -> -0.18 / 174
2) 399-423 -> -0.03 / 157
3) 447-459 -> -0.25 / 178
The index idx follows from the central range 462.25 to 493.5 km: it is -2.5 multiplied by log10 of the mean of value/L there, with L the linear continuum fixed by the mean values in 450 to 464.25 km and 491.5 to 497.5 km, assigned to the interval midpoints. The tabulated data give 0.100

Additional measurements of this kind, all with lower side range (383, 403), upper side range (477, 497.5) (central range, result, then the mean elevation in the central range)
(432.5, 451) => -0.227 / 180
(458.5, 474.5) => -0.239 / 175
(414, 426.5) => -0.080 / 163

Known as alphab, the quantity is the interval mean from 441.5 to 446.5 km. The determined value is 182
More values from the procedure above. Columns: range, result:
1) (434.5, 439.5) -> 179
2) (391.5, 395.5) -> 154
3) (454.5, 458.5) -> 173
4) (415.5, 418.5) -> 162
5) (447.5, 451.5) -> 181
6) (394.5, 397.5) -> 150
